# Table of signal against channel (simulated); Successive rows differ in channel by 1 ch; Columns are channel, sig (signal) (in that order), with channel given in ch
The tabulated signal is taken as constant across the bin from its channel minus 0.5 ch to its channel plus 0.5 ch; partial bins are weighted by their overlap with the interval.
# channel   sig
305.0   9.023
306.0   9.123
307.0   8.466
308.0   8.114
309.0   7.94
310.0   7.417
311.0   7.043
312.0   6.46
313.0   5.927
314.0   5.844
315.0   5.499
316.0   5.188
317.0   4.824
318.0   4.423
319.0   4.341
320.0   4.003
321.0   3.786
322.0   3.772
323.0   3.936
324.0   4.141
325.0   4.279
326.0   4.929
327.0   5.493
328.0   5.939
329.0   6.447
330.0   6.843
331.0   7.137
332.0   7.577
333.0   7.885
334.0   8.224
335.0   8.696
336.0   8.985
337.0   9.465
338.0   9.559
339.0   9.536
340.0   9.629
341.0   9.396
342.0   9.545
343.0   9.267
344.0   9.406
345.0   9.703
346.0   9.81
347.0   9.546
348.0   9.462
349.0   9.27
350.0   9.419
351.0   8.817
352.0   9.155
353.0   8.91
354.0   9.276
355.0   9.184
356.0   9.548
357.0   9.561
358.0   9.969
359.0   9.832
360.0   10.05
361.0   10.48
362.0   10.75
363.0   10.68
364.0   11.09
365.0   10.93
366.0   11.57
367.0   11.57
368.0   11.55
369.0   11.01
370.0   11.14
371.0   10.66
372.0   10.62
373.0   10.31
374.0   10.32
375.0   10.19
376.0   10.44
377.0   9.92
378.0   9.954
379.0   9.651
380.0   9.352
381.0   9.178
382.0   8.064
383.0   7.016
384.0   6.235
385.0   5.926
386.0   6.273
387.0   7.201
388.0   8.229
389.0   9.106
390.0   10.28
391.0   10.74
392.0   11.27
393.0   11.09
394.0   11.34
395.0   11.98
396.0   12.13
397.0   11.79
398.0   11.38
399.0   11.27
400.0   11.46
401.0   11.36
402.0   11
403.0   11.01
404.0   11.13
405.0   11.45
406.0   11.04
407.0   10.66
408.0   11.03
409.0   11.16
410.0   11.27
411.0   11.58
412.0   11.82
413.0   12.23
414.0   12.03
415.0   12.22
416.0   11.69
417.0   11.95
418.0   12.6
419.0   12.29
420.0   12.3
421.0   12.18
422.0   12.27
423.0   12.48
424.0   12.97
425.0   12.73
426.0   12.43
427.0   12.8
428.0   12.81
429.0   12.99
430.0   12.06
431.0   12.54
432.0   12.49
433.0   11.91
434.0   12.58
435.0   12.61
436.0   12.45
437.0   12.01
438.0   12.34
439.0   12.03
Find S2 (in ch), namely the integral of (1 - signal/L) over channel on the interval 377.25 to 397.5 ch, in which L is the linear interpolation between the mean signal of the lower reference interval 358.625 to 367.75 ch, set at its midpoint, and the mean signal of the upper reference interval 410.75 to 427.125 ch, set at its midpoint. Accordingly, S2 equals 3.73 ch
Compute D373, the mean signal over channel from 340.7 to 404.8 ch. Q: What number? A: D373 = 9.97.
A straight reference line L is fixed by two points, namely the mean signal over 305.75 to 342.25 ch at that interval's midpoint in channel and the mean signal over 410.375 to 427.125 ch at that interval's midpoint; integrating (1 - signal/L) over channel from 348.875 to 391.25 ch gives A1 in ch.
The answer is -1.3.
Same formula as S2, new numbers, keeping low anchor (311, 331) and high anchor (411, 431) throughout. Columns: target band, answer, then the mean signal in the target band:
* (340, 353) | -4.5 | 9.39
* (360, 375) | -4.2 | 10.9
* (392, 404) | -0.8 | 11.4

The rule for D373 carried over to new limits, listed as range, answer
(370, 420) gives 10.5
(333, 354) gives 9.26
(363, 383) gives 10.3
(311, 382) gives 8.46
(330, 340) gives 8.53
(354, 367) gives 10.3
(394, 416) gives 11.5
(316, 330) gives 4.74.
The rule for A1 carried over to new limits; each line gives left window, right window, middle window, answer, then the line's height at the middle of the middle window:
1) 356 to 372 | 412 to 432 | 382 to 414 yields 3.7 ch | 11.7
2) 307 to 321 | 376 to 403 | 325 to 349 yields -3.9 ch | 7.11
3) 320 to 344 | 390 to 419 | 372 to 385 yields 1.0 ch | 9.92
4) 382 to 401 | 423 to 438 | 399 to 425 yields -1.3 ch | 11.2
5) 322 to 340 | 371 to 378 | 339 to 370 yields -4.2 ch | 8.78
